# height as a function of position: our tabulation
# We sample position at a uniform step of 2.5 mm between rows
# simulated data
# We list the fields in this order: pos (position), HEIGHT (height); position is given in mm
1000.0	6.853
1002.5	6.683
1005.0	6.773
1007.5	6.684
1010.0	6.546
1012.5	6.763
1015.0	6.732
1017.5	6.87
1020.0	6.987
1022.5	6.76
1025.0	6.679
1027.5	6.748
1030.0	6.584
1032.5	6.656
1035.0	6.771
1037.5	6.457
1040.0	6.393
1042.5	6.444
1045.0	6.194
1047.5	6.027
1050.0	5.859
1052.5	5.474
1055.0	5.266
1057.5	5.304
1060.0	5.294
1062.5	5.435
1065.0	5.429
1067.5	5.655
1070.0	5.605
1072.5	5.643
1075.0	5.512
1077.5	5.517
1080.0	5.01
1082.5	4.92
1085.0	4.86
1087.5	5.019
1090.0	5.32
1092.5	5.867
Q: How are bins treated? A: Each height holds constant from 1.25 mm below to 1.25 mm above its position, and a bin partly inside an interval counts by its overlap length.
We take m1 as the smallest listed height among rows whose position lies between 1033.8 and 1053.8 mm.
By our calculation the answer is 5.474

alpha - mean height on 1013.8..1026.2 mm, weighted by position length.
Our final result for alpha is 6.81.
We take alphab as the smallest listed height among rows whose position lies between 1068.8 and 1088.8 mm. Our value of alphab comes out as 4.86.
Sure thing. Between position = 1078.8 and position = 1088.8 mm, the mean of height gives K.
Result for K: 4.95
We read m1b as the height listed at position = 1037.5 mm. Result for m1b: 6.457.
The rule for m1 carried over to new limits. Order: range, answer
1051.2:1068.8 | 5.266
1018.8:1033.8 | 6.584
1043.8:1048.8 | 6.027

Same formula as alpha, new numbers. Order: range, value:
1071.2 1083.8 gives 5.32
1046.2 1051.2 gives 5.95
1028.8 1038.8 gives 6.62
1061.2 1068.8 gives 5.51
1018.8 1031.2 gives 6.75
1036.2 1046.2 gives 6.37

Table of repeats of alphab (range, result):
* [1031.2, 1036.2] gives 6.656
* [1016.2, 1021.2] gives 6.87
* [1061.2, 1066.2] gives 5.429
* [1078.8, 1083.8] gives 4.92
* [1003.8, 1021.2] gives 6.546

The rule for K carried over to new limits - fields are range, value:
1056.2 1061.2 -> 5.3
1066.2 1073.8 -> 5.63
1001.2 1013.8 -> 6.69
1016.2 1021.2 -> 6.93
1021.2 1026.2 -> 6.72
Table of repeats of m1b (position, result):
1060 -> 5.294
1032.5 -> 6.656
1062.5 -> 5.435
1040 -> 6.393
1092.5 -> 5.867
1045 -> 6.194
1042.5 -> 6.444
